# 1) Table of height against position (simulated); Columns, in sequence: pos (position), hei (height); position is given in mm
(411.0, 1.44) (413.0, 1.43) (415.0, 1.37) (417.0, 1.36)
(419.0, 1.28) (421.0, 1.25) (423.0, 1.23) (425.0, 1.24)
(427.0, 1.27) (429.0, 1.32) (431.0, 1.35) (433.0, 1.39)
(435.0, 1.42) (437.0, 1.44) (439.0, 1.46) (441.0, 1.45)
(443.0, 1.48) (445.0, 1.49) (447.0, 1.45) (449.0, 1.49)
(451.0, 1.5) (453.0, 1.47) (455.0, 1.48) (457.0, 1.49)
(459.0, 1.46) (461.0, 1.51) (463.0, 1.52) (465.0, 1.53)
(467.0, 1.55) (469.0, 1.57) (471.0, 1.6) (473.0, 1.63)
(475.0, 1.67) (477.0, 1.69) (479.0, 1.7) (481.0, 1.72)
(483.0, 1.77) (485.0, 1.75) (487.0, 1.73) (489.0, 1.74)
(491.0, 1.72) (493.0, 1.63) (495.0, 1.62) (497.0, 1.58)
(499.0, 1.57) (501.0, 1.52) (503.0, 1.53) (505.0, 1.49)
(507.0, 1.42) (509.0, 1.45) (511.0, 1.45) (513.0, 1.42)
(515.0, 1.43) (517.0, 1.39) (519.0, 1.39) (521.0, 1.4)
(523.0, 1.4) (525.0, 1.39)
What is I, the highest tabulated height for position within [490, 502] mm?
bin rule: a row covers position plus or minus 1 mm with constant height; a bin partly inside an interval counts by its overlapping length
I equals 1.72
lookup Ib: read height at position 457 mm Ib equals 1.49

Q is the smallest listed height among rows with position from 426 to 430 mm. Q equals 1.27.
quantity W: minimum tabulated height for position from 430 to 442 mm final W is 1.35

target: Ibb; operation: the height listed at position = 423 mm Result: 1.23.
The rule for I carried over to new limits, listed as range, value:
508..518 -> 1.45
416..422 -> 1.36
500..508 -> 1.53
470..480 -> 1.7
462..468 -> 1.55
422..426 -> 1.24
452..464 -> 1.52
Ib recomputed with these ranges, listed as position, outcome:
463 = 1.52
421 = 1.25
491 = 1.72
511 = 1.45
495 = 1.62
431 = 1.35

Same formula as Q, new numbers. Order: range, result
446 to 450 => 1.45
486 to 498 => 1.58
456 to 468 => 1.46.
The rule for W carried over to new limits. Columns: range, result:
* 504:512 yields 1.42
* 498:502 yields 1.52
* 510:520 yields 1.39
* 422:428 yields 1.23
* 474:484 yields 1.67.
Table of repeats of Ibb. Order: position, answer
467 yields 1.55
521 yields 1.4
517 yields 1.39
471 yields 1.6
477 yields 1.69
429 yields 1.32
